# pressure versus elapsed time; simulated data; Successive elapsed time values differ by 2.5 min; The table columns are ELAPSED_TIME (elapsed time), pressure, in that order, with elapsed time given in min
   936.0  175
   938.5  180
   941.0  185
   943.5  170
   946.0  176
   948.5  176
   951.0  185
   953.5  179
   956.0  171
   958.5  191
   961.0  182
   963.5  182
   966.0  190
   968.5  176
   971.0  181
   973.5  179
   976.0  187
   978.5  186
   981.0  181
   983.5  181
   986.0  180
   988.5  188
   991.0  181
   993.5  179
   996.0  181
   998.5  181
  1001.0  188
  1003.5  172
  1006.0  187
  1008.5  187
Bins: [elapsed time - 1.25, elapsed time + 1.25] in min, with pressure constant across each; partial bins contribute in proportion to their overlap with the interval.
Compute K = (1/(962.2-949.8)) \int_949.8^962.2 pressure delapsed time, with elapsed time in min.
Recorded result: 182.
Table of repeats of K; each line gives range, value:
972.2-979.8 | 184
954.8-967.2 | 183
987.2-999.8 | 182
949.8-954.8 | 182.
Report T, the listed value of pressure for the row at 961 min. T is 182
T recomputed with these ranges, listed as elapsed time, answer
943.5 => 170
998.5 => 181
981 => 181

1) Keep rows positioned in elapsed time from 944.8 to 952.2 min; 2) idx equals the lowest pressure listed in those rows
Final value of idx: 176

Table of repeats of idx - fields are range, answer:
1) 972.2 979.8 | 179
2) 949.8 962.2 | 171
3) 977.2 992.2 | 180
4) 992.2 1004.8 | 172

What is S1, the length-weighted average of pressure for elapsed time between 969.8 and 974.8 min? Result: 180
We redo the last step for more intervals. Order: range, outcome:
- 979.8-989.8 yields 182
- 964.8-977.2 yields 183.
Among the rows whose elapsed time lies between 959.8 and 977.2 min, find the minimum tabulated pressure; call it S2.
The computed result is 176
